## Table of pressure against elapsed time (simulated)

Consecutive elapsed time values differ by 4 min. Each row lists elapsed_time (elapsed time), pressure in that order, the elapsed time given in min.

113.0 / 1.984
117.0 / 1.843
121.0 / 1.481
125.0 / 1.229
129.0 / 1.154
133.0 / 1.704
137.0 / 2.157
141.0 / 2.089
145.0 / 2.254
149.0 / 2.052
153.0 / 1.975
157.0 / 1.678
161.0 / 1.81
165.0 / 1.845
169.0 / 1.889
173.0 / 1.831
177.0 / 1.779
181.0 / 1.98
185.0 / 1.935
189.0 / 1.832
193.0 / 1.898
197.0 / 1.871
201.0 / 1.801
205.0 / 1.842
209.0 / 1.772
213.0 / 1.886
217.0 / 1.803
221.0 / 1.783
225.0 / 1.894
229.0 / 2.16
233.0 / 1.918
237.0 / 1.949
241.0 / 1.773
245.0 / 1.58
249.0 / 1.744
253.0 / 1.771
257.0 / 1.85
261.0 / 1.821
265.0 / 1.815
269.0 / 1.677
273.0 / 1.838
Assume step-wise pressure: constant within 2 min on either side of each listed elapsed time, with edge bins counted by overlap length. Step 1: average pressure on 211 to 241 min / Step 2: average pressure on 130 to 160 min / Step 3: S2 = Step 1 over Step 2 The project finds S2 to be 0.97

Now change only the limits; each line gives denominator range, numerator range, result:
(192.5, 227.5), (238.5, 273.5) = 0.96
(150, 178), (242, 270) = 0.95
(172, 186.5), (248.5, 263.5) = 0.96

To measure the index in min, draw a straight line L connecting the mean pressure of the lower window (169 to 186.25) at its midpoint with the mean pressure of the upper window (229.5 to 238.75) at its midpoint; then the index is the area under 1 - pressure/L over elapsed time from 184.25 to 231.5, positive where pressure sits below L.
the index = 1.38 min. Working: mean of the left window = 1.88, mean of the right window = 1.97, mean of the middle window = 1.87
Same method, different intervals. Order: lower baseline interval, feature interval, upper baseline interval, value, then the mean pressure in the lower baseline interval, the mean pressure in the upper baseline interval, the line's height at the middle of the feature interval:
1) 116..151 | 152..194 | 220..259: -1.33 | 1.77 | 1.84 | 1.8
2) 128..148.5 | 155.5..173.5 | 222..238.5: 1.13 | 1.92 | 1.97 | 1.93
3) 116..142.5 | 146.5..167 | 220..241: -1.84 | 1.65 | 1.93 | 1.73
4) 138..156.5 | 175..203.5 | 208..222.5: 0.58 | 2.06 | 1.81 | 1.91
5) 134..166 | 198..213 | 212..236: 0.83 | 1.98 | 1.91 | 1.93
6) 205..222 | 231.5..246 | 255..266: 0.05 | 1.82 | 1.83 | 1.82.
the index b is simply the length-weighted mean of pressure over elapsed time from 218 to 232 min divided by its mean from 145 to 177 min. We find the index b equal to 1.02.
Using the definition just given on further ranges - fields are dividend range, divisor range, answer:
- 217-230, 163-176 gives 1.03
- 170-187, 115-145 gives 1.10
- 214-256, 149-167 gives 0.99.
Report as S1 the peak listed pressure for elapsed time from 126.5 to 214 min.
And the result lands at 2.254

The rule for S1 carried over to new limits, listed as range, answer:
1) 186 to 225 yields 1.898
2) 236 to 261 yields 1.949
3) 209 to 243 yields 2.16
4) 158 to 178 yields 1.889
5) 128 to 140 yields 2.157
